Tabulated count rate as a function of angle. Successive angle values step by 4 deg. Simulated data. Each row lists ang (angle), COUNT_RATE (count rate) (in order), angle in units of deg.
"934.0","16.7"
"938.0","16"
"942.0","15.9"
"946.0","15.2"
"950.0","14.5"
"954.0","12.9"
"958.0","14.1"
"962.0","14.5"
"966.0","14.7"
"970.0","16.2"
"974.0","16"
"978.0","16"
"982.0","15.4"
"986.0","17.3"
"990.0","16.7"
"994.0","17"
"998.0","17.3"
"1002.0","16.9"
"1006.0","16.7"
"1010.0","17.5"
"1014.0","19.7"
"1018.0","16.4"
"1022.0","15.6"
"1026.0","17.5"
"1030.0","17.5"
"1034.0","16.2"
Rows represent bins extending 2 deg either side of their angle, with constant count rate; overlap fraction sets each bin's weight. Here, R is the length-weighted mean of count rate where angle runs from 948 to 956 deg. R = 13.7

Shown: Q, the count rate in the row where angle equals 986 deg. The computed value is 17.3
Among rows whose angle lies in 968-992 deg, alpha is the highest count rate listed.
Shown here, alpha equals 17.3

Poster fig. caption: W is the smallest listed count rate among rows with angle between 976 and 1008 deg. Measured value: 15.4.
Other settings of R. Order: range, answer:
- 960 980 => 15.5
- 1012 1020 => 18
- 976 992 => 16.4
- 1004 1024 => 17.2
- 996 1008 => 17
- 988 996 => 16.9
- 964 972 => 15.4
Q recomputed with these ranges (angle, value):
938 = 16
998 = 17.3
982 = 15.4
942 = 15.9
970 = 16.2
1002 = 16.9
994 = 17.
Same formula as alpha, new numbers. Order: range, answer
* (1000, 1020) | 19.7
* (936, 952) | 16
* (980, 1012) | 17.5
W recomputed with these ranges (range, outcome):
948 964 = 12.9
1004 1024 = 15.6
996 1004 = 16.9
